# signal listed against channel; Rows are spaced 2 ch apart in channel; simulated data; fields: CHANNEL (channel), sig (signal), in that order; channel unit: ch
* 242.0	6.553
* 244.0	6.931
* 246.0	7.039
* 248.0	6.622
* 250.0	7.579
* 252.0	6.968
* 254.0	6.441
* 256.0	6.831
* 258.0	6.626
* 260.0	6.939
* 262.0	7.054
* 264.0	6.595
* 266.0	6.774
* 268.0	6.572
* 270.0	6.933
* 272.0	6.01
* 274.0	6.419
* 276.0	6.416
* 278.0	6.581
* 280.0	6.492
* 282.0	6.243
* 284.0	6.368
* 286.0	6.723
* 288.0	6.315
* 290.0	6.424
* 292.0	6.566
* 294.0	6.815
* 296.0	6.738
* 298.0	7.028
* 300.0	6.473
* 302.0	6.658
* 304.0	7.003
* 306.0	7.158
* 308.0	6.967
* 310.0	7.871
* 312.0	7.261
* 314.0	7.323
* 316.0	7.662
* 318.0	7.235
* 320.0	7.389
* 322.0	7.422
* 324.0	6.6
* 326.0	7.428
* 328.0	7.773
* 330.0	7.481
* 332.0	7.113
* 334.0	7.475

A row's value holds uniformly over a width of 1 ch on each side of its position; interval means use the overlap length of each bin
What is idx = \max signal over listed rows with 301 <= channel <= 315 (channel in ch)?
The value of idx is 7.871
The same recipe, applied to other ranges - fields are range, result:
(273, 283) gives 6.581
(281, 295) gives 6.815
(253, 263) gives 7.054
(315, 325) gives 7.662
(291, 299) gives 7.028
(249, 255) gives 7.579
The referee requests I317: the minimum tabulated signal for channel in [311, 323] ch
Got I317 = 7.235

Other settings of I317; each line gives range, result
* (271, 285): 6.01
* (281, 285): 6.243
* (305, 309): 6.967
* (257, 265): 6.595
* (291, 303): 6.473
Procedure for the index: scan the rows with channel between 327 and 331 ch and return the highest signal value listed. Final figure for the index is 7.773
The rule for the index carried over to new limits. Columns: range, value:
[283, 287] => 6.723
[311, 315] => 7.323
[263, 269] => 6.774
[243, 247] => 7.039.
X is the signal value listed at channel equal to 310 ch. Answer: 7.871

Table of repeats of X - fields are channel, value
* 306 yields 7.158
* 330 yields 7.481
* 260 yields 6.939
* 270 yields 6.933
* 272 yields 6.01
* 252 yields 6.968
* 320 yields 7.389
